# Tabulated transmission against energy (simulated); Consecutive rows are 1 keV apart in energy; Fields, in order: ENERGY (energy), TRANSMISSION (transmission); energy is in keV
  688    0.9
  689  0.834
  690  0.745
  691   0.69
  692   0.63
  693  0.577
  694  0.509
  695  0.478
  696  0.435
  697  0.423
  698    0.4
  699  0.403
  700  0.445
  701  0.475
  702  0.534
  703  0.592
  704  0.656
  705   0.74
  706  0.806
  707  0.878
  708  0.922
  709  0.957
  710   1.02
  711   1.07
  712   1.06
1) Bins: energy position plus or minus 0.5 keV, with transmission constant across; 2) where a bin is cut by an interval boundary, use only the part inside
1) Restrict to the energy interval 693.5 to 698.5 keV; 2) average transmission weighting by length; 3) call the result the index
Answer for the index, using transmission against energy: 0.449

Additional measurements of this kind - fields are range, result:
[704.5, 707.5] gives 0.808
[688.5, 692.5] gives 0.725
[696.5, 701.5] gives 0.429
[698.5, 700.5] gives 0.424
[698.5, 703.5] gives 0.49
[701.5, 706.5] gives 0.666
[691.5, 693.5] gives 0.603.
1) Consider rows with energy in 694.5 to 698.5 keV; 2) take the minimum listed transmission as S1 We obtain 0.4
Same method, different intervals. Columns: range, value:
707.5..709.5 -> 0.922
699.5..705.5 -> 0.445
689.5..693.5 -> 0.577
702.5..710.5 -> 0.592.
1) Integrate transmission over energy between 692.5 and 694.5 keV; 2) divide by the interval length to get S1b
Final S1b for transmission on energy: 0.543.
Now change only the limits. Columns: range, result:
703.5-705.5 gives 0.698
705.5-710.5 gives 0.917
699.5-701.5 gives 0.46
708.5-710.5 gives 0.988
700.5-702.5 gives 0.504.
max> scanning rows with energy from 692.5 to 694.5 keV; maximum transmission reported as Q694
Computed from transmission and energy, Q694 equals 0.577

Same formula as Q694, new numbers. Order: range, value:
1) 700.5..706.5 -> 0.806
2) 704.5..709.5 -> 0.957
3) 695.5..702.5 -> 0.534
